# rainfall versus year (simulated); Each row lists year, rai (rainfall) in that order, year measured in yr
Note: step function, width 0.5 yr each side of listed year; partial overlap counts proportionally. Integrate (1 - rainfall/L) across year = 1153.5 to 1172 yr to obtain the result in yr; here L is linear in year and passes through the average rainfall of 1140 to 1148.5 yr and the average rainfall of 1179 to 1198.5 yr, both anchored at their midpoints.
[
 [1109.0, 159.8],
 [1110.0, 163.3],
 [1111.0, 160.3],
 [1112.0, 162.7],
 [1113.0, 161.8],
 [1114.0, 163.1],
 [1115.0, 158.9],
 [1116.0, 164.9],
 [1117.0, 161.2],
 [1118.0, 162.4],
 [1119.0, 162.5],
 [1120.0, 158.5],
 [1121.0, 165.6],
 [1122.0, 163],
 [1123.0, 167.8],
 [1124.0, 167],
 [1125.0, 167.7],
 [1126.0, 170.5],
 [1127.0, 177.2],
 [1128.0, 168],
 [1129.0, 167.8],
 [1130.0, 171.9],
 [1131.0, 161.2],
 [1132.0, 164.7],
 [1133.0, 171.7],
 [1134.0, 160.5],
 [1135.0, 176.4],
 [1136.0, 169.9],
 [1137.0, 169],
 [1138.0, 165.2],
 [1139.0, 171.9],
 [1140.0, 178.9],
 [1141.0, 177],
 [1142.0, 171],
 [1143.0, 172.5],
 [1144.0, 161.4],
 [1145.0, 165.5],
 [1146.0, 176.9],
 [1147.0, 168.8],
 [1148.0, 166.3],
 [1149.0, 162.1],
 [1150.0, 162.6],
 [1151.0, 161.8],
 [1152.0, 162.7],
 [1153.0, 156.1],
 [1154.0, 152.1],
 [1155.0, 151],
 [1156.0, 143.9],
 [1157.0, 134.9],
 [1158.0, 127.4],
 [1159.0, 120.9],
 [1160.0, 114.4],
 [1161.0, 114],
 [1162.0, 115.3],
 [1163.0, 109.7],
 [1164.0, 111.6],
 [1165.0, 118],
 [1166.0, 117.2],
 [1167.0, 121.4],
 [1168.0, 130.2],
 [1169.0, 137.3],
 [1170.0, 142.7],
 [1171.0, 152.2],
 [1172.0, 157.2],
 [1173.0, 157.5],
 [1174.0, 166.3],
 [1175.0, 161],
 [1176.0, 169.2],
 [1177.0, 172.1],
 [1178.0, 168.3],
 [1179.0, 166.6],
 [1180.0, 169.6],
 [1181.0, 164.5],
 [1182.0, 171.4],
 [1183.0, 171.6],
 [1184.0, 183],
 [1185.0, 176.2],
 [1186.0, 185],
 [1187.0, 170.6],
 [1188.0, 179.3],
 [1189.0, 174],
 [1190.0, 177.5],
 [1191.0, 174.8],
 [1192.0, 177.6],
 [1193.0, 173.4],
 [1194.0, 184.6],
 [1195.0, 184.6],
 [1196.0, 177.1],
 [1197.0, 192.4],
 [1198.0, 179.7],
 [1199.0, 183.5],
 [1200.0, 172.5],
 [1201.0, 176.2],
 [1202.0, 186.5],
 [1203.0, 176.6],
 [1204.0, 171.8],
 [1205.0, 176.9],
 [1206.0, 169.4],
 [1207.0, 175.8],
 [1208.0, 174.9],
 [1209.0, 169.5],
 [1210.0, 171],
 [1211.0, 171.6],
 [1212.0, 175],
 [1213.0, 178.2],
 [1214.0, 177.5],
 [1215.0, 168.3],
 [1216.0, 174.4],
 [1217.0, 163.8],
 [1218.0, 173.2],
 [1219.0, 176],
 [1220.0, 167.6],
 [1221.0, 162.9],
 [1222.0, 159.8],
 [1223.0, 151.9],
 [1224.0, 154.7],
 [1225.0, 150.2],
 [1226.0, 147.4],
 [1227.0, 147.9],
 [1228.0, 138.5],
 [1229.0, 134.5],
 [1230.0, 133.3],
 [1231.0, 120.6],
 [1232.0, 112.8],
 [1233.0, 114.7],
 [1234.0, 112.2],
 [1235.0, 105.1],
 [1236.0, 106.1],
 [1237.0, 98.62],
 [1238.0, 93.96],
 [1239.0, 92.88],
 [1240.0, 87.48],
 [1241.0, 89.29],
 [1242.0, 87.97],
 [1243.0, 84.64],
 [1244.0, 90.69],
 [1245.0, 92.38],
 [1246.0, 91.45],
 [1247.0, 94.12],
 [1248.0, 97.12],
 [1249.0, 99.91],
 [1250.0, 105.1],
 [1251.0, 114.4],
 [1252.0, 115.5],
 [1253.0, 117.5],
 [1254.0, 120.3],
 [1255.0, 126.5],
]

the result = 4.7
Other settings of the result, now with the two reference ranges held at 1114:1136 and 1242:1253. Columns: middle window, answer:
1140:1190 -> -3.79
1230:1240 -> -0.08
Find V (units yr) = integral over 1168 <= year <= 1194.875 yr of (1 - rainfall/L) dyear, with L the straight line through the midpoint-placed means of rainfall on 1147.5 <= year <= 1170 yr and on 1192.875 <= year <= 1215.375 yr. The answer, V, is -2.0 yr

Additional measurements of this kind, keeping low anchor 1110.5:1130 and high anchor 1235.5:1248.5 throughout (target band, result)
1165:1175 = -0.51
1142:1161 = -0.79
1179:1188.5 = -3.50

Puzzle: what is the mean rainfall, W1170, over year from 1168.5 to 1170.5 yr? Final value 140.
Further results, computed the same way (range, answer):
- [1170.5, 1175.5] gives 159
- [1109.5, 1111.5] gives 162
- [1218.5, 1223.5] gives 164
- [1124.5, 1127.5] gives 172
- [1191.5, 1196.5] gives 179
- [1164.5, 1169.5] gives 125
